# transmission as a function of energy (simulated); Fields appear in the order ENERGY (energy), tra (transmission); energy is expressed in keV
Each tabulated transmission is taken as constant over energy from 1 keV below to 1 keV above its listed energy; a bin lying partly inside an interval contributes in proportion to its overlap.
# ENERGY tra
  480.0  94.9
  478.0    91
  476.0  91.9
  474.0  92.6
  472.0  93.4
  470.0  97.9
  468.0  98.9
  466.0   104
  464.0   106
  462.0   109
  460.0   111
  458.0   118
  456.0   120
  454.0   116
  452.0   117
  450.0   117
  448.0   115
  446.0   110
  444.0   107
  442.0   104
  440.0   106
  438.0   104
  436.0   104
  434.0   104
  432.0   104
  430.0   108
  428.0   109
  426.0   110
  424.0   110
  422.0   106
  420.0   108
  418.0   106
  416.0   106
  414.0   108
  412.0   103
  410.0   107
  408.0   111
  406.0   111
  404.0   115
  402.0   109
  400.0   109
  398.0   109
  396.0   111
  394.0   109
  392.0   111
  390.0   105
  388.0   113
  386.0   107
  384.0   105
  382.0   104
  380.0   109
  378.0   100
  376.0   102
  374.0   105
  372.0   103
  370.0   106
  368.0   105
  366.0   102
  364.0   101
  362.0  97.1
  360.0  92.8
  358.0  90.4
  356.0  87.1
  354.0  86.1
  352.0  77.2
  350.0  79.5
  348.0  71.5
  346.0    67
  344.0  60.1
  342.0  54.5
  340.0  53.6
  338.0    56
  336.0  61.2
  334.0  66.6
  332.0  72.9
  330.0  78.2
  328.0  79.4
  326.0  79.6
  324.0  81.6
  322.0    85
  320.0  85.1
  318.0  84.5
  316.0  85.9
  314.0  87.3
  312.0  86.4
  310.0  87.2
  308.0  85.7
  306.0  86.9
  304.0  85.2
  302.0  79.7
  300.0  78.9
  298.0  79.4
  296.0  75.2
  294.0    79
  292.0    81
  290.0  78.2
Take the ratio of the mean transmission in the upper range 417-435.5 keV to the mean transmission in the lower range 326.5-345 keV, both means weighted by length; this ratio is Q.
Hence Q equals 1.65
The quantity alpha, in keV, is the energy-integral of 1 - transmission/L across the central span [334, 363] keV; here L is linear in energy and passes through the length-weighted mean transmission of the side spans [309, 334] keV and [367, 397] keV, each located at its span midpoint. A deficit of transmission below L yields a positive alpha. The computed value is 6.1 keV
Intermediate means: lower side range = 82.1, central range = 73.6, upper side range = 106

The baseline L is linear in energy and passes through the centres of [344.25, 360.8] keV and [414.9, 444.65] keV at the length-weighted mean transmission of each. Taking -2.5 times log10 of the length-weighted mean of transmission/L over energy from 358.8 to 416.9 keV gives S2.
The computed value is -0.15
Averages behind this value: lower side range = 80.3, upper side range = 106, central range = 106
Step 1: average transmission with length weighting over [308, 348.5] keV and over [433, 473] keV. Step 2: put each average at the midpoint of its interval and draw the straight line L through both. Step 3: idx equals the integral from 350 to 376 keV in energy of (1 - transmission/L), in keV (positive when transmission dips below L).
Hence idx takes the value -3.6 keV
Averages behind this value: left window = 74.5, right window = 108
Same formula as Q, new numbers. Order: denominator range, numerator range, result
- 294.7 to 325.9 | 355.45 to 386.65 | 1.21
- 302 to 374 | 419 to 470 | 1.32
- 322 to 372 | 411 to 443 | 1.33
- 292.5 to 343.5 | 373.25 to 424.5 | 1.39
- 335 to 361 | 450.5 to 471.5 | 1.52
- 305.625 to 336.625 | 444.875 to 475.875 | 1.33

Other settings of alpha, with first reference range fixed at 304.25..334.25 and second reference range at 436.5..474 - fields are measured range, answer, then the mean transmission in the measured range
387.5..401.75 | -1.9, 109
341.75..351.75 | 2.2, 68.2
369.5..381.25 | -1.4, 104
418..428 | -0.6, 108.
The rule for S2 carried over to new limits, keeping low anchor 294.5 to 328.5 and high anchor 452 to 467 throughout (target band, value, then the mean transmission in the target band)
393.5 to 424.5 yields -0.06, 109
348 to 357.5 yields 0.12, 81.7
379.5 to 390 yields -0.10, 107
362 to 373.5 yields -0.10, 103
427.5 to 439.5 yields 0.02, 105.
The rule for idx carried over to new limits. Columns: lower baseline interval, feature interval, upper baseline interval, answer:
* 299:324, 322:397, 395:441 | 5.31 keV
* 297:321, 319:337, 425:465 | 2.30 keV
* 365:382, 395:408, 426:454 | -0.58 keV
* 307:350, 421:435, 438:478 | -1.14 keV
